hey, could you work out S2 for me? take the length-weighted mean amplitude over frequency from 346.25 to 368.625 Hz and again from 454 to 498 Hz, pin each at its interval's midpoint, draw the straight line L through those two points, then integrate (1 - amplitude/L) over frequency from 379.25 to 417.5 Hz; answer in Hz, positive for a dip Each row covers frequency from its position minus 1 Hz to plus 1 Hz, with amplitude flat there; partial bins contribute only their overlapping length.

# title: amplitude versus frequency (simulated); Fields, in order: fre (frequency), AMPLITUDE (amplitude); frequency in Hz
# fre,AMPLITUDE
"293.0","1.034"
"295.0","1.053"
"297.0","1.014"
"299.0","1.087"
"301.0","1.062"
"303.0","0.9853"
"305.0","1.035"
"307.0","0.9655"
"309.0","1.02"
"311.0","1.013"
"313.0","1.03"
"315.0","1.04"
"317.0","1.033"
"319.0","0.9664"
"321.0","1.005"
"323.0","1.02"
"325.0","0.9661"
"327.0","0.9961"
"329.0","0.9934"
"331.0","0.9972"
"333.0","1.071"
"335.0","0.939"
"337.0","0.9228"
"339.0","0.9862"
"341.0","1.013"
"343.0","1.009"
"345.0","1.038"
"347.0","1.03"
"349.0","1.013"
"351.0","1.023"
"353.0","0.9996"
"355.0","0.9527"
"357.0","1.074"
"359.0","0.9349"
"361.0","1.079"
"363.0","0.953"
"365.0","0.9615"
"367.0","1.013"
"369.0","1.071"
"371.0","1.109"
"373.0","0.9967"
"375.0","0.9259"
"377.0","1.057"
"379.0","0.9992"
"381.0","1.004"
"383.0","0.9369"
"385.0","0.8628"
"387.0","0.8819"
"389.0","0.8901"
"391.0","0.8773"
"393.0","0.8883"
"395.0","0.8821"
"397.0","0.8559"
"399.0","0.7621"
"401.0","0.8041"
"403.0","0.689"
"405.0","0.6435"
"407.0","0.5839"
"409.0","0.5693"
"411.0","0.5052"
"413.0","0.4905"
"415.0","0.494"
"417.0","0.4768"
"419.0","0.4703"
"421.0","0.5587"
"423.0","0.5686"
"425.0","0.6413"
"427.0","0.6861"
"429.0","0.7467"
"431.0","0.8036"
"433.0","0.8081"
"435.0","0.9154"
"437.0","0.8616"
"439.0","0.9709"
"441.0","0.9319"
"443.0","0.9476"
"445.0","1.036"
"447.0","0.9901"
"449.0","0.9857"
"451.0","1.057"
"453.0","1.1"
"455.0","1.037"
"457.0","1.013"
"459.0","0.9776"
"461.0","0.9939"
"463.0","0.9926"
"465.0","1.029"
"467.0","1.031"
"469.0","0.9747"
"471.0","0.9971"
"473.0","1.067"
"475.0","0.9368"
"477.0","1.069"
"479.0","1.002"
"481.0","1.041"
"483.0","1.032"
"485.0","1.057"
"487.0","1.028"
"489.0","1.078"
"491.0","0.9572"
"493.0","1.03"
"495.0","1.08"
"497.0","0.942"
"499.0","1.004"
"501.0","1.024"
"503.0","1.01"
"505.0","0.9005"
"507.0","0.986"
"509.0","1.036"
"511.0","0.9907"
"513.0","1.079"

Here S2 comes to 9.8 Hz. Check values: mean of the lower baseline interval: 1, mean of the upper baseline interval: 1.02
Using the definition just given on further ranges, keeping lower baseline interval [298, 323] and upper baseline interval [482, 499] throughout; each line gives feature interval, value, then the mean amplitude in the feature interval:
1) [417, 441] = 6.9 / 0.728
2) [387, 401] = 2.3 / 0.857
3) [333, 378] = 0.7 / 1.01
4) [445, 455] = -0.1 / 1.03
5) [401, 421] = 9.0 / 0.56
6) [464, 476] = 0.2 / 1.01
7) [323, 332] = 0.3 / 0.992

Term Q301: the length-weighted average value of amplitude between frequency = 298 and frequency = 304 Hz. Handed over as 1.04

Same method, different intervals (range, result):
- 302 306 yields 1.01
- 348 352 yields 1.02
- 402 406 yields 0.666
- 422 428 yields 0.632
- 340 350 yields 1.02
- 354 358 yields 1.01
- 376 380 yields 1.03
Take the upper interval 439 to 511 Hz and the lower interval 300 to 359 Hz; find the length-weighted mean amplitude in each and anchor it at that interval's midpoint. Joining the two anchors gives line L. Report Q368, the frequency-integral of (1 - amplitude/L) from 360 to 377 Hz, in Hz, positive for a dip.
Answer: -0.2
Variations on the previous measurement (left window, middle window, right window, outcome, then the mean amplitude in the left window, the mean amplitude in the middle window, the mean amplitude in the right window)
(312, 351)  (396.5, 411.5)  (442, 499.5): 5.0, 1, 0.676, 1.02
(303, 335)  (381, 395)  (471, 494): 1.6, 1.01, 0.897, 1.03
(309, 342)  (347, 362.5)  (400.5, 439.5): -2.0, 1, 1.01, 0.659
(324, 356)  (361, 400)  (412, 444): -3.6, 0.997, 0.947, 0.711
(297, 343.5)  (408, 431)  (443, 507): 9.9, 1.01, 0.575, 1.01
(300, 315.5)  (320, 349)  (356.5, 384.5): 0.4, 1.02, 1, 1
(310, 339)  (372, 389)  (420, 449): -0.8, 0.999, 0.954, 0.825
